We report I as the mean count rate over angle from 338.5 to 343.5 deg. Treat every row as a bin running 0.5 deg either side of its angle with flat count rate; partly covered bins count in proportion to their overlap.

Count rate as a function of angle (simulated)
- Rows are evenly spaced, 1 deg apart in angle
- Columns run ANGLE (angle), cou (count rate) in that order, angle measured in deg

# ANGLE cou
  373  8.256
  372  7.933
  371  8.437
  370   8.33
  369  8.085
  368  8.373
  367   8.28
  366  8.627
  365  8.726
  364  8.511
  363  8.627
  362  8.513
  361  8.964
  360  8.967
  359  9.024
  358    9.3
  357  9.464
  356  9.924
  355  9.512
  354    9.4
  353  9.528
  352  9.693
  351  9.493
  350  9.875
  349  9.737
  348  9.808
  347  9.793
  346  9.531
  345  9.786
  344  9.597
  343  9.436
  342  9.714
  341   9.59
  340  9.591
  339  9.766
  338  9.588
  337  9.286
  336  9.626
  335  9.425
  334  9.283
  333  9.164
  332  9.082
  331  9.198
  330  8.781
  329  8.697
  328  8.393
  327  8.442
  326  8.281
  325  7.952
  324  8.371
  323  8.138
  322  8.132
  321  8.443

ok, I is 9.62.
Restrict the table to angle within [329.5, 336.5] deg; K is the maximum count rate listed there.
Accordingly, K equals 9.626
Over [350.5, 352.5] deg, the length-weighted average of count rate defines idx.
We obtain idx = 9.59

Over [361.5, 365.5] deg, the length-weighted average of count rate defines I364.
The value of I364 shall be 8.59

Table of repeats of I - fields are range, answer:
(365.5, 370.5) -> 8.34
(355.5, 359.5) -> 9.43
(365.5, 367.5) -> 8.45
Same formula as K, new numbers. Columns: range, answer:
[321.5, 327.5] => 8.442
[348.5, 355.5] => 9.875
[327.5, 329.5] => 8.697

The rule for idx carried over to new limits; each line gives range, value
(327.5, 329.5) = 8.54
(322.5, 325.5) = 8.15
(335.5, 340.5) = 9.57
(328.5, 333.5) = 8.98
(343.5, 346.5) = 9.64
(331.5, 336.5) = 9.32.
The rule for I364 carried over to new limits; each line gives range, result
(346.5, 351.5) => 9.74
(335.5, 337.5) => 9.46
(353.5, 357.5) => 9.57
